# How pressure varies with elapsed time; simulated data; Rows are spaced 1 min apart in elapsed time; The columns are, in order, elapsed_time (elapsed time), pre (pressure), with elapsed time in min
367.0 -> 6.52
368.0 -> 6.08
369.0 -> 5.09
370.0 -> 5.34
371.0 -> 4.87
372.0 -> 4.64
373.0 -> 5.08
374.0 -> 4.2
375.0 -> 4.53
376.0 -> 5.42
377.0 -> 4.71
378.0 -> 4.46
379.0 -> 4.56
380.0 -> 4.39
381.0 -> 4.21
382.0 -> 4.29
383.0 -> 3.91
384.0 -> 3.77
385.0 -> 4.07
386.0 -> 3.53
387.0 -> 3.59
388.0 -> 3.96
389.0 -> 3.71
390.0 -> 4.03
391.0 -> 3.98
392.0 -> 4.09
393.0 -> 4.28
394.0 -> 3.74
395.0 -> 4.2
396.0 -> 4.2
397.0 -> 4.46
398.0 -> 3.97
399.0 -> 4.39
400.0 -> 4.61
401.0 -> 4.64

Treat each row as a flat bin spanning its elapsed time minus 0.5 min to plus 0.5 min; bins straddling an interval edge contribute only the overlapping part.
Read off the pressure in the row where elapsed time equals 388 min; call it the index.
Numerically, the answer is 3.96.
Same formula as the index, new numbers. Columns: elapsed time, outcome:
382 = 4.29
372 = 4.64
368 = 6.08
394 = 3.74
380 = 4.39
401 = 4.64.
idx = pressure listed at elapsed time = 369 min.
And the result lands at 5.09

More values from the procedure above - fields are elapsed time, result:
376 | 5.42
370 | 5.34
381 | 4.21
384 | 3.77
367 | 6.52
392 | 4.09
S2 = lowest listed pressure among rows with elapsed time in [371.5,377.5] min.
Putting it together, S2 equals 4.2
